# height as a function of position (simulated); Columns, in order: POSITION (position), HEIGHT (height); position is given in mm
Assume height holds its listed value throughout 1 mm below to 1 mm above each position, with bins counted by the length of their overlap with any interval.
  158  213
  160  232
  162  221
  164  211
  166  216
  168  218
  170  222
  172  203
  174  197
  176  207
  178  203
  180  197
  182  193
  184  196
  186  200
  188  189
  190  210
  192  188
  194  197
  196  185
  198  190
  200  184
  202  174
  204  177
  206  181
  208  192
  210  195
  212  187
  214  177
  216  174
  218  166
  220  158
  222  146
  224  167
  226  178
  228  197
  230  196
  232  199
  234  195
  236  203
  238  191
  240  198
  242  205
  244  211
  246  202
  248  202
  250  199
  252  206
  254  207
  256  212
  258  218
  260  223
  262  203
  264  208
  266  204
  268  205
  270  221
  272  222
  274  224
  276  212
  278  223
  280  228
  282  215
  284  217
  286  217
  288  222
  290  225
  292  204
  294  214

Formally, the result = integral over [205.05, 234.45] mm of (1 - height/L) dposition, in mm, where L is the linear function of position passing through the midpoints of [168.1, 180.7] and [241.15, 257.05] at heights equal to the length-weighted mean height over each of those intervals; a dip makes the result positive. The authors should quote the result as 3.64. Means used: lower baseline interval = 206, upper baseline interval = 206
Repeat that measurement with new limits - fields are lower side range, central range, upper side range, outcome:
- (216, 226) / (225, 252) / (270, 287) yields -2.78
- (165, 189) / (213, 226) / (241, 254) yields 2.44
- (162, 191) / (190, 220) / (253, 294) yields 3.55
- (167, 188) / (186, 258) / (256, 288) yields 6.53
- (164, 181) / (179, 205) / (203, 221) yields 0.37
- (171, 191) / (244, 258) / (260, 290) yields 0.39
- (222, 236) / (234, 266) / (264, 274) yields -0.75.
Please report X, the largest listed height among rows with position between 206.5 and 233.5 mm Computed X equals 199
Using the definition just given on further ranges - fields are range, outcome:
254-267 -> 223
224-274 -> 224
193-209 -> 197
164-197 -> 222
